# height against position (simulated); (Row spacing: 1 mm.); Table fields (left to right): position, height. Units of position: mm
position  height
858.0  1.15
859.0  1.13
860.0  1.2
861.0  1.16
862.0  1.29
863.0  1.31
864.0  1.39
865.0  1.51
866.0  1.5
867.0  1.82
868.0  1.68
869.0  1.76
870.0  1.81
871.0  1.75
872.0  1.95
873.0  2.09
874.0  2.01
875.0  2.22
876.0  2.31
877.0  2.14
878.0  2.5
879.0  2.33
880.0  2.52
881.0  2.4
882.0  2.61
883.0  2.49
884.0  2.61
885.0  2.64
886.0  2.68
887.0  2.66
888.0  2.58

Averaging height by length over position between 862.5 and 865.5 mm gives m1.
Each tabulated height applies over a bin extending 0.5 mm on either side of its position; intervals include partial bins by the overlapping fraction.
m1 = 1.4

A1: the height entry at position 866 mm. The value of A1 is 1.5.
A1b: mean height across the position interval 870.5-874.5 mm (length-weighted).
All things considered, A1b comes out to 1.95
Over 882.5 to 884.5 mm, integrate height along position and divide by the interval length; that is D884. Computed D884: 2.55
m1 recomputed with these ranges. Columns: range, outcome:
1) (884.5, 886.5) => 2.66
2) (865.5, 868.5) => 1.67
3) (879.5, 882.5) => 2.51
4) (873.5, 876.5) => 2.18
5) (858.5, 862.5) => 1.19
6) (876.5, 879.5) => 2.32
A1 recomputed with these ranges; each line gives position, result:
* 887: 2.66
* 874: 2.01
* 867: 1.82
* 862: 1.29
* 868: 1.68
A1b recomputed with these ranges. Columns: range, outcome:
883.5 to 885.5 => 2.62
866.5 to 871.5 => 1.76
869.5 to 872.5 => 1.84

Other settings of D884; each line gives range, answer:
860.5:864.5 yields 1.29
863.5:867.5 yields 1.56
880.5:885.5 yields 2.55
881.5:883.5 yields 2.55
